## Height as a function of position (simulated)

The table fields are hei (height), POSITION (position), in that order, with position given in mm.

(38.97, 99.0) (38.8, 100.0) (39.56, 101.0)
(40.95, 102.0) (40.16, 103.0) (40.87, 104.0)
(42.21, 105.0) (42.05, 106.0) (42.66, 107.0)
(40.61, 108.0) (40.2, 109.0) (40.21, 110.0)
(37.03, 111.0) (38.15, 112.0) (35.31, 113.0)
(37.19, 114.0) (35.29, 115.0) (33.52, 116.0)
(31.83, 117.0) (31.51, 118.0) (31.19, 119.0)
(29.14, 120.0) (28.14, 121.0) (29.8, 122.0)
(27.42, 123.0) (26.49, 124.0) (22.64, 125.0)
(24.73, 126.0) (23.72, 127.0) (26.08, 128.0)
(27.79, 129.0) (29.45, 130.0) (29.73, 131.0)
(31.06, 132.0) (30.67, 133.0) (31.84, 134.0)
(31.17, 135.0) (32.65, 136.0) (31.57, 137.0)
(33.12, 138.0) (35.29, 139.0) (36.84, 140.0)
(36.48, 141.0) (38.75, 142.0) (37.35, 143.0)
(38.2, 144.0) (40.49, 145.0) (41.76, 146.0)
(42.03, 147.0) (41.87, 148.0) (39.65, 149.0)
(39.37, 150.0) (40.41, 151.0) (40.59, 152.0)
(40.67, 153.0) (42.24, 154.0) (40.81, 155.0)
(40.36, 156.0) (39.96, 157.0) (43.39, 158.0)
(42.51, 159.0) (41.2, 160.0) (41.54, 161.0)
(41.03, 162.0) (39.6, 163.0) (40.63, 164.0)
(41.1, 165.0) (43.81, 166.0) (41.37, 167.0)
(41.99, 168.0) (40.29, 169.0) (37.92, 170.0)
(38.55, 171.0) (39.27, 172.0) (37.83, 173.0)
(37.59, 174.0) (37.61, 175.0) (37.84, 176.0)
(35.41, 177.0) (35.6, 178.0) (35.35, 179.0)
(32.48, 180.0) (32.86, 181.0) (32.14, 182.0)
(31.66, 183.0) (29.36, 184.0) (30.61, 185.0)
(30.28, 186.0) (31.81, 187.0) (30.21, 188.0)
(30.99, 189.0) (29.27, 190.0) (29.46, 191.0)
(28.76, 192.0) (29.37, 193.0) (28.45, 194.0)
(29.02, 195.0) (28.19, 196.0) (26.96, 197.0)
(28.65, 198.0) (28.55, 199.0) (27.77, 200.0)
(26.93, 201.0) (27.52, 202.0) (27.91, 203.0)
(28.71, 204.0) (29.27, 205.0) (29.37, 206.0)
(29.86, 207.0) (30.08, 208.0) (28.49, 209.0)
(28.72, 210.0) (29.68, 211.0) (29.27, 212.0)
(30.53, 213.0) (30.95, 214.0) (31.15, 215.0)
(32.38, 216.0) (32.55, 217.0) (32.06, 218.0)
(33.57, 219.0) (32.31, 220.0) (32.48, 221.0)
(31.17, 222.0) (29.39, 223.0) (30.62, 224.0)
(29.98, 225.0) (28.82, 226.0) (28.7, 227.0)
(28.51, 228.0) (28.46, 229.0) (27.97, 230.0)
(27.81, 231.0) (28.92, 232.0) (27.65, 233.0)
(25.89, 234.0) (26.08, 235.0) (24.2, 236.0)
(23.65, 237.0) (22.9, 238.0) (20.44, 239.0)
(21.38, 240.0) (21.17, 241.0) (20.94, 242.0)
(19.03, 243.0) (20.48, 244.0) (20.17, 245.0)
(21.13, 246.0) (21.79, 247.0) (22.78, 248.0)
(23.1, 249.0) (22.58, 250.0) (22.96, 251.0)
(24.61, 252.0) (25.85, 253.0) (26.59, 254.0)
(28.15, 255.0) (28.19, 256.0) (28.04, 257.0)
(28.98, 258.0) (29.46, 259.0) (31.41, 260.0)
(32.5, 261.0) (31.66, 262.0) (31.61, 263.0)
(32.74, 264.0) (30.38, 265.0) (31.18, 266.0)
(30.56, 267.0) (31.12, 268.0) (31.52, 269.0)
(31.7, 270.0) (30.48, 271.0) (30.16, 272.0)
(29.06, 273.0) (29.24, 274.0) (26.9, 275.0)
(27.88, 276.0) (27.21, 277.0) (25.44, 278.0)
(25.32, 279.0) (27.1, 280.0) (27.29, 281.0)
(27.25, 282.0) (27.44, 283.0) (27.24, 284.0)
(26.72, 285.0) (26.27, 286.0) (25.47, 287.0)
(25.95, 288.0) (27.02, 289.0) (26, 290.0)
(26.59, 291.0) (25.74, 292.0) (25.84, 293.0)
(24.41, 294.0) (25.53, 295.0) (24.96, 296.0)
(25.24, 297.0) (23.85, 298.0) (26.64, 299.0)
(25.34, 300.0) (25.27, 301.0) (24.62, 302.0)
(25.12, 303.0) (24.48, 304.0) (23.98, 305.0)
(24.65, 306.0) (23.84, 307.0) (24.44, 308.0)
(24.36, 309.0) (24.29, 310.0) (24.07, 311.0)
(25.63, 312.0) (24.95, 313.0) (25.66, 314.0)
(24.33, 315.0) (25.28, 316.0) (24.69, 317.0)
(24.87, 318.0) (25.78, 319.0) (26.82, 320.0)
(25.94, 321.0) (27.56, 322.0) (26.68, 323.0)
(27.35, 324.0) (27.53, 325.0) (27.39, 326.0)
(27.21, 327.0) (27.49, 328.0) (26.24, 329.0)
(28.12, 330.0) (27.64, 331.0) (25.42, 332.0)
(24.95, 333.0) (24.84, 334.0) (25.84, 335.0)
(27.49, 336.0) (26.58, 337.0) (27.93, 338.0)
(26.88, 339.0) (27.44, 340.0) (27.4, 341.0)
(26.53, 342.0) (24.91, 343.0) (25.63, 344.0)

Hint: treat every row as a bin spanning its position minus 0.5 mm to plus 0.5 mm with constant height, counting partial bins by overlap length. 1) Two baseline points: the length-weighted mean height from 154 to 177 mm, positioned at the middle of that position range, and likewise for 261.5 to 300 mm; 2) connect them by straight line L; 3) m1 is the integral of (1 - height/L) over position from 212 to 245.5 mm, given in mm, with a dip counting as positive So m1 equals 6.1 mm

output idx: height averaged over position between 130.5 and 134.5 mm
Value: 30.8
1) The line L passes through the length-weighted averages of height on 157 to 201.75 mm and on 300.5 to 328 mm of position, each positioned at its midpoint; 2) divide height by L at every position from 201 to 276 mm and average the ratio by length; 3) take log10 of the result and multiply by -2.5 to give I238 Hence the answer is 0.10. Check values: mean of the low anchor 34.7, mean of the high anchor 25.5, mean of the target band 27.9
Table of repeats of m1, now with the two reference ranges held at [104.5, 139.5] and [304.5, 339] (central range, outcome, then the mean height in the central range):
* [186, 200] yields 0.5 mm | 29.2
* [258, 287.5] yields -1.6 mm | 29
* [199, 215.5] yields 0.3 mm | 29.1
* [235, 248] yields 3.1 mm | 21.7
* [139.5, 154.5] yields -3.8 mm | 39.8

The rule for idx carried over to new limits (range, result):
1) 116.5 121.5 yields 30.4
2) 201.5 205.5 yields 28.4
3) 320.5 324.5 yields 26.9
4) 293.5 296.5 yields 25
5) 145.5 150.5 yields 40.9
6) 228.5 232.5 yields 28.3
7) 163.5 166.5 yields 41.8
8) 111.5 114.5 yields 36.9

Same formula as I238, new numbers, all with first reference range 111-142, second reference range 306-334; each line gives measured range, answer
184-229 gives -0.03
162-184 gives -0.25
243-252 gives 0.26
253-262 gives -0.06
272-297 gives 0.01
